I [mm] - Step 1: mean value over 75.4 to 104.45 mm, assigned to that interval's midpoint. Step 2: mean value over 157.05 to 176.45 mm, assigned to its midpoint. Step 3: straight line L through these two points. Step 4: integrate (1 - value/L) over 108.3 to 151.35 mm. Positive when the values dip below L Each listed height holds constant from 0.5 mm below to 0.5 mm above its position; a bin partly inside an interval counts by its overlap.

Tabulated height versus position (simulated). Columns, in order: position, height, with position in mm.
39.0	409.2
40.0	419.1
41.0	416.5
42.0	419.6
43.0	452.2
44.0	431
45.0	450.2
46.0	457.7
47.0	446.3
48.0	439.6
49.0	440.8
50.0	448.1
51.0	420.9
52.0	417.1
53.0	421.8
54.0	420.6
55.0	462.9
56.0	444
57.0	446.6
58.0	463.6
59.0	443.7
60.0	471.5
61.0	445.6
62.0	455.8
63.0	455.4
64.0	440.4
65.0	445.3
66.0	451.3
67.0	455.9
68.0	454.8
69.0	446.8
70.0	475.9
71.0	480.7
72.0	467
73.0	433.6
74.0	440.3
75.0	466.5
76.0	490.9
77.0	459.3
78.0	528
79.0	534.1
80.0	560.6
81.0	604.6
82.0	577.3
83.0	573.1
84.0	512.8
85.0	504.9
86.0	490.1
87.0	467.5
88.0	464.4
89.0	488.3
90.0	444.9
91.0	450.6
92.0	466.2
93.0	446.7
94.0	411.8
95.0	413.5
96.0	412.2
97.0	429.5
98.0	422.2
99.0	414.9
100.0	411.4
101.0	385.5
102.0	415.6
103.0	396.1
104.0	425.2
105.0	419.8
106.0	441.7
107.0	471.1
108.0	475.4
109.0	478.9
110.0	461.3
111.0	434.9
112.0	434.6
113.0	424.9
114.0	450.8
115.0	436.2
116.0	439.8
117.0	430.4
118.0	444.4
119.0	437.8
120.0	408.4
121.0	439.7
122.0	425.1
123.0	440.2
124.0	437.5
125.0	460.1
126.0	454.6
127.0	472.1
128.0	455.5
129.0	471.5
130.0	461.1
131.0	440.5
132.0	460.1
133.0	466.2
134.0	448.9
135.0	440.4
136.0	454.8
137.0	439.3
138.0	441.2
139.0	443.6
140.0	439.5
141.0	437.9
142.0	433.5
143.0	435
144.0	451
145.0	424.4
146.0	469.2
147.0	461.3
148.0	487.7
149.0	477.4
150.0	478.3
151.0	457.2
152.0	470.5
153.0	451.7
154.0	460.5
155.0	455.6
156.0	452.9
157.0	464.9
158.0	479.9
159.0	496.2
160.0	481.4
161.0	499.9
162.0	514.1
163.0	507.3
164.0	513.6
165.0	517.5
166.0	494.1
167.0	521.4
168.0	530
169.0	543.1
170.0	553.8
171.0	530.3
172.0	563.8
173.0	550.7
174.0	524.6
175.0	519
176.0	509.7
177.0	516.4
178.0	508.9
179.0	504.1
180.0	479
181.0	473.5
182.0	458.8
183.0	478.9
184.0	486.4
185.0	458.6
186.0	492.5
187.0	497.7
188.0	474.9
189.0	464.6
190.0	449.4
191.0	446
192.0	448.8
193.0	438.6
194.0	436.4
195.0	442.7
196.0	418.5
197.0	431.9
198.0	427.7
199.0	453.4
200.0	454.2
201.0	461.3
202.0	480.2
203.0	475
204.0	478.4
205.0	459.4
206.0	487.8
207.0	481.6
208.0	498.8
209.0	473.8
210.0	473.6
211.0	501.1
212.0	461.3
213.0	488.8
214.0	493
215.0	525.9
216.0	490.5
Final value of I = 4.0 mm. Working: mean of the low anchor 469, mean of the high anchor 517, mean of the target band 449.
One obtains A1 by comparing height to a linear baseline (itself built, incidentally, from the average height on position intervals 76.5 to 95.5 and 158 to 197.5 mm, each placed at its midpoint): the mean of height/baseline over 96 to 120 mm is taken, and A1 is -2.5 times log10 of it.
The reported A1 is 0.14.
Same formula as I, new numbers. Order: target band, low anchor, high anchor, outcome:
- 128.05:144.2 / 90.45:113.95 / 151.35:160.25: 0.2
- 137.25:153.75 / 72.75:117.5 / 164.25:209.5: 0.7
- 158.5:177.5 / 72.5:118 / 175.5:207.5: -2.2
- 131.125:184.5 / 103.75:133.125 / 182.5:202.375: -3.5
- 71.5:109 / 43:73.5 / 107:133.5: -1.5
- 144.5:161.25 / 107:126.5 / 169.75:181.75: 0.7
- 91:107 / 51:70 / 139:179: 1.4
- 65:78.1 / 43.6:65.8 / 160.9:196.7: -0.3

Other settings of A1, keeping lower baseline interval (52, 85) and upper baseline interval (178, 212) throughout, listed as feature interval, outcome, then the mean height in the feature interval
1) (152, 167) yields -0.04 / 486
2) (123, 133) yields 0.03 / 457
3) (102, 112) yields 0.07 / 443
